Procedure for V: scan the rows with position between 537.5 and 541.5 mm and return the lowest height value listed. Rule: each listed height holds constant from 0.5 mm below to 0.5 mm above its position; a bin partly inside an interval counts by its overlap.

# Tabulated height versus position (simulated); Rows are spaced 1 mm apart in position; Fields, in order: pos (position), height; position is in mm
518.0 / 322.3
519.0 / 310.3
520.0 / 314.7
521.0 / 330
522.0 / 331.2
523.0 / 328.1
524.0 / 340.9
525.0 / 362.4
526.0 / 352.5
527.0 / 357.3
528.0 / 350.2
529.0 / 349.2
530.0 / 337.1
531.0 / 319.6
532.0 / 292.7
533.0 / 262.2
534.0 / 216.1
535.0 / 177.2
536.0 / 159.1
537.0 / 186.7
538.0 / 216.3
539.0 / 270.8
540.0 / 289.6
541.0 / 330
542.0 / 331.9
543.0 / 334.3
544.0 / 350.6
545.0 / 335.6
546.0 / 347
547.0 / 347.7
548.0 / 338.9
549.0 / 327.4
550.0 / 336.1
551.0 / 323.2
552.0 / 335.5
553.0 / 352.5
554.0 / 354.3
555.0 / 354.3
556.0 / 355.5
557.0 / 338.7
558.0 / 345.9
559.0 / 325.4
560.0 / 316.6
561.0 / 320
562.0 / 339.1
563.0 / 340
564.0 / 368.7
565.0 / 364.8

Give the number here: 216.3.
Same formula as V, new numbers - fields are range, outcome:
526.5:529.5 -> 349.2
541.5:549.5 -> 327.4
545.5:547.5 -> 347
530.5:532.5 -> 292.7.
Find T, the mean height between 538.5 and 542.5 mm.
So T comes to 306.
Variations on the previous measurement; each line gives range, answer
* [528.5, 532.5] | 325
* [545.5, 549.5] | 340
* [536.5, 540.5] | 241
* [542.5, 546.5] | 342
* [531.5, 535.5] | 237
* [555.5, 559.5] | 341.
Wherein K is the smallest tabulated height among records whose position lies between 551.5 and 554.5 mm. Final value 335.5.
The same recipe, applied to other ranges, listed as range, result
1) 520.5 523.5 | 328.1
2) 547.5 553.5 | 323.2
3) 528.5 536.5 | 159.1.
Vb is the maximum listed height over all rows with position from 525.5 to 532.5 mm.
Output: 357.3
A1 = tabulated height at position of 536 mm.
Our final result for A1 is 159.1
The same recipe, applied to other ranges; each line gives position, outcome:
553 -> 352.5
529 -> 349.2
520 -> 314.7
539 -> 270.8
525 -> 362.4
